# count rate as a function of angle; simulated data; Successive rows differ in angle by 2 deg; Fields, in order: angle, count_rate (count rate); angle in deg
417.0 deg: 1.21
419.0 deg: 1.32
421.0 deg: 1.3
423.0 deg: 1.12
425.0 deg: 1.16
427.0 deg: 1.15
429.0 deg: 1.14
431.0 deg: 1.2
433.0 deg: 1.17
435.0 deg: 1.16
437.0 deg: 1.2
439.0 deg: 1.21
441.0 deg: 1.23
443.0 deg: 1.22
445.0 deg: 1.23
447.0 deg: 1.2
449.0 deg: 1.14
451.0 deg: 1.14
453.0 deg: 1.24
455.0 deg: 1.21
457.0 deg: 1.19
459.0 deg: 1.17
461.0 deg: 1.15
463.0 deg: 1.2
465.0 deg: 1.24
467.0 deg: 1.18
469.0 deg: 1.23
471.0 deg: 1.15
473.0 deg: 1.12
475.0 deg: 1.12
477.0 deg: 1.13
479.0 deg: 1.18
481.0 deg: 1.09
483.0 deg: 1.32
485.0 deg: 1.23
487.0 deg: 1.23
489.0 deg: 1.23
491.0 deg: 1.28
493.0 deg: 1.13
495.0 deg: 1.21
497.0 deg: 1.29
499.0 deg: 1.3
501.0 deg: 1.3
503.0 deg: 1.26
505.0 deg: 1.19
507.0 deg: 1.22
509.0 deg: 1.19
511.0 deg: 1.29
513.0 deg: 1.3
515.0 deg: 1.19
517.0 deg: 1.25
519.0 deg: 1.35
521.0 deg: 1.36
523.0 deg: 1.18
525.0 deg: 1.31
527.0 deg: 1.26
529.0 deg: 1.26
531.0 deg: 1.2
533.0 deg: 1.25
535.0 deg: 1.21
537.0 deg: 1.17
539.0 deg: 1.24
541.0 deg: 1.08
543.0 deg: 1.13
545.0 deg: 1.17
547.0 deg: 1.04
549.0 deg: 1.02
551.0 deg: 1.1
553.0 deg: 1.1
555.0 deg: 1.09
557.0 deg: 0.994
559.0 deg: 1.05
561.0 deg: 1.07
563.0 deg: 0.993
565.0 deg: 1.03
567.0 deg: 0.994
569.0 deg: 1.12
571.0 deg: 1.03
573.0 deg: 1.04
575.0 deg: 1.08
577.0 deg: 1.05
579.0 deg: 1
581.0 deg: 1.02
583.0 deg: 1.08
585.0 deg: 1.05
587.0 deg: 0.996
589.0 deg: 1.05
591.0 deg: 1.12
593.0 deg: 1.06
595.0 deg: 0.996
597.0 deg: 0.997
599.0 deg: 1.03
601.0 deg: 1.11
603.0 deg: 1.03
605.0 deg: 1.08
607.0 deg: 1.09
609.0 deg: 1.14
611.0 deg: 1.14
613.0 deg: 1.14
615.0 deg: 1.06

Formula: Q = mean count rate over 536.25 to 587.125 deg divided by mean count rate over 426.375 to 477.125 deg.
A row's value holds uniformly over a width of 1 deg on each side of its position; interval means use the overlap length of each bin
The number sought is 0.90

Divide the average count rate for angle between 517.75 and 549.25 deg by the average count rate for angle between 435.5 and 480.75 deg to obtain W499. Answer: 1.02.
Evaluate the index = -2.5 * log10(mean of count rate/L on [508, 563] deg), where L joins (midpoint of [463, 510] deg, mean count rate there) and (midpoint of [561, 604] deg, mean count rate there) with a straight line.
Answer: -0.05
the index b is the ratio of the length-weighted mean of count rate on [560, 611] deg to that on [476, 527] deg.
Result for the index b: 0.85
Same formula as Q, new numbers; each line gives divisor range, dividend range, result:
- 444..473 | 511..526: 1.08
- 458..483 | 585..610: 0.90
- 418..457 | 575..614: 0.89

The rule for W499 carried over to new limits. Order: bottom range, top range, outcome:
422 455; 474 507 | 1.03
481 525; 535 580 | 0.86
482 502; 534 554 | 0.90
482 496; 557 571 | 0.84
